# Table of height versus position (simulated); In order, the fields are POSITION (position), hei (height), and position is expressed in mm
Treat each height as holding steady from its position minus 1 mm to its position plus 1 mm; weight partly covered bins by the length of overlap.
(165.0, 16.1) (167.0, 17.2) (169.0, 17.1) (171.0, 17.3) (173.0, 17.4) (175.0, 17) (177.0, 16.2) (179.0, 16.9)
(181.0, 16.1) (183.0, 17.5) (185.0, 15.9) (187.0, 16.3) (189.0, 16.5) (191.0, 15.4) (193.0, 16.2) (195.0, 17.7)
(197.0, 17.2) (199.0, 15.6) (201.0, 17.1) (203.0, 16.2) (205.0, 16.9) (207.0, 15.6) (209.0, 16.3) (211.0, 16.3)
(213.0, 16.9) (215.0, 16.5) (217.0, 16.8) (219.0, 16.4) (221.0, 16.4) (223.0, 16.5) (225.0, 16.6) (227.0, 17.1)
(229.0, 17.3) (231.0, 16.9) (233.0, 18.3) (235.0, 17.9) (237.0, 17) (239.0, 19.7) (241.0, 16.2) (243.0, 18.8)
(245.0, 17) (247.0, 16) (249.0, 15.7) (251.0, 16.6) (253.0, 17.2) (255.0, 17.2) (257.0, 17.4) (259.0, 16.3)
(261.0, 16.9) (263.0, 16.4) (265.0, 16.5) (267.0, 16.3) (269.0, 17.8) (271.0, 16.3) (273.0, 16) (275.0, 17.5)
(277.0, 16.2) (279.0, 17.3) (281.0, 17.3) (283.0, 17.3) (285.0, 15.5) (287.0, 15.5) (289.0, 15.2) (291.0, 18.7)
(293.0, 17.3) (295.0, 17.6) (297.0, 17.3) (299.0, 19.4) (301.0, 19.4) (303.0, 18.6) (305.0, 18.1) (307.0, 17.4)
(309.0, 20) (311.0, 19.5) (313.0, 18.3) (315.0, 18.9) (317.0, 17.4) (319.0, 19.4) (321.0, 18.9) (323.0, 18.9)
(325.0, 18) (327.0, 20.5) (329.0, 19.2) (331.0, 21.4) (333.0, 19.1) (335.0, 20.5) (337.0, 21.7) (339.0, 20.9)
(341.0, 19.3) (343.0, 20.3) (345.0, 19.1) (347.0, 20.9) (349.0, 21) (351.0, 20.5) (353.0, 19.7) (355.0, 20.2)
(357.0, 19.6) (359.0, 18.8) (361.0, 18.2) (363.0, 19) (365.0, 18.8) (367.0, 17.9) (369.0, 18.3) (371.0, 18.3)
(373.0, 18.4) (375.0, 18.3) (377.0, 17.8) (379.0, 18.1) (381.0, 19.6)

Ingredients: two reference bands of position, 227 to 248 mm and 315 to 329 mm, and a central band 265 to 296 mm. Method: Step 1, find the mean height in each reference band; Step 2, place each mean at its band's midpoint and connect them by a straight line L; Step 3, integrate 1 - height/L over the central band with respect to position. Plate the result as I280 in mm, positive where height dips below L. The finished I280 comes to 2.4 mm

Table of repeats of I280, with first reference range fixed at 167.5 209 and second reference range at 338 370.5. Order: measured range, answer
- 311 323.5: 0.1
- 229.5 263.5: 0.9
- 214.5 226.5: 0.4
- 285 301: 1.0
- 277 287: 0.9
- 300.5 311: 0.0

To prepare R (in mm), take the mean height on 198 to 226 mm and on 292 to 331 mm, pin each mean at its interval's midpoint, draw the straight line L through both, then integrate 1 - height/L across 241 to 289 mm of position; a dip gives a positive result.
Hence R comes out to 2.6 mm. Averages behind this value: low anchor 16.4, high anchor 18.7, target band 16.7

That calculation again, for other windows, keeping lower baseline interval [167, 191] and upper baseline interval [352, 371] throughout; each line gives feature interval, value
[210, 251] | 0.8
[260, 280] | 1.2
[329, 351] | -2.0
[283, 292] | 0.8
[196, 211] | 0.5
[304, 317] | -0.2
